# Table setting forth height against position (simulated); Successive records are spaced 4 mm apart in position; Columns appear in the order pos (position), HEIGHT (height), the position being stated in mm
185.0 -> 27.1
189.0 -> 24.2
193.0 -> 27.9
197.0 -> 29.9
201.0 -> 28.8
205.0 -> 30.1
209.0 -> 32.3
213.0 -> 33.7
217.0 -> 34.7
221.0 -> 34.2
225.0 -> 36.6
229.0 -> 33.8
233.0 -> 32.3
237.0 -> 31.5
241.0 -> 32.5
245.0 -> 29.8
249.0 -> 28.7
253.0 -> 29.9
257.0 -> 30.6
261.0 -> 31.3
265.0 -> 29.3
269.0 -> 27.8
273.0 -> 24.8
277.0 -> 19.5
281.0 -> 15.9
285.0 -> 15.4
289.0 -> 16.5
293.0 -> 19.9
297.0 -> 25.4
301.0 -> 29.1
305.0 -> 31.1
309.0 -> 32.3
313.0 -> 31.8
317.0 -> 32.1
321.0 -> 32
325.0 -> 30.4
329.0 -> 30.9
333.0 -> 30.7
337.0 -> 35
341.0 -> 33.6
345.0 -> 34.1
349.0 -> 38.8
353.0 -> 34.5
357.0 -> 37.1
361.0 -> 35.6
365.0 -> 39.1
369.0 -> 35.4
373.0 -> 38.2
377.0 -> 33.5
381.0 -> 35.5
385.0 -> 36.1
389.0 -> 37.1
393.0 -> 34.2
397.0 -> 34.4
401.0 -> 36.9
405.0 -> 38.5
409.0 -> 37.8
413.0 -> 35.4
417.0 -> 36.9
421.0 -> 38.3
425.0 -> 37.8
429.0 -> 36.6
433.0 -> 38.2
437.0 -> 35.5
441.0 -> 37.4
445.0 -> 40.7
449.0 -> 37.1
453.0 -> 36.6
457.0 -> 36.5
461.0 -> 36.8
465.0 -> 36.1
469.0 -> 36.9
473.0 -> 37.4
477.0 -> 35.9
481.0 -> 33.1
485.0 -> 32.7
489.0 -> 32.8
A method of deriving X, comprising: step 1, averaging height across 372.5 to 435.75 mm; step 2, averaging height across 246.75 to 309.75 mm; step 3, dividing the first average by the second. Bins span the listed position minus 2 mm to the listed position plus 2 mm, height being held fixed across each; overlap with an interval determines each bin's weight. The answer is 1.44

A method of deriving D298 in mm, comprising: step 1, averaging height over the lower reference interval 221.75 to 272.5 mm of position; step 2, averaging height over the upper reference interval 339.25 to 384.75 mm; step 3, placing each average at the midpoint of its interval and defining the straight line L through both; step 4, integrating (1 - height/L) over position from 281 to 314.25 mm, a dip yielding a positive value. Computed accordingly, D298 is 8.8 mm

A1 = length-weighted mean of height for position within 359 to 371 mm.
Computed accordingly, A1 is 36.7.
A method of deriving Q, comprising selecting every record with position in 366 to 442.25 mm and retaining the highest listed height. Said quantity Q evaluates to 38.5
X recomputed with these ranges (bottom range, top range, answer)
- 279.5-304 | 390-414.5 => 1.73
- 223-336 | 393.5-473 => 1.31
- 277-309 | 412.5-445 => 1.67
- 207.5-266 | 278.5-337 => 0.84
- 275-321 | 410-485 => 1.48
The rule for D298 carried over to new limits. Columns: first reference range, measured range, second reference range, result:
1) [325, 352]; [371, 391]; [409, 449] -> -0.4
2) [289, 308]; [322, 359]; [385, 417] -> -4.7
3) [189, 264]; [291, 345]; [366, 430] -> 5.8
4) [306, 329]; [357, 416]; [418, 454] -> -2.1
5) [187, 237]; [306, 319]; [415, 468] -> 0.8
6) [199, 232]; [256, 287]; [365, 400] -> 8.9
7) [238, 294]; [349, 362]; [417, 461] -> -1.9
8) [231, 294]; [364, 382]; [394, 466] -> -1.6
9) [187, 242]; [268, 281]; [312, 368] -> 4.1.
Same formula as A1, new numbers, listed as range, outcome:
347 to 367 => 37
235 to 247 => 31.3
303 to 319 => 31.8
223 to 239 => 33.5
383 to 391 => 36.6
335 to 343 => 34.3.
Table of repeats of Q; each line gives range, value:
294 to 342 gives 35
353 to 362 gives 37.1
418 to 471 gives 40.7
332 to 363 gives 38.8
